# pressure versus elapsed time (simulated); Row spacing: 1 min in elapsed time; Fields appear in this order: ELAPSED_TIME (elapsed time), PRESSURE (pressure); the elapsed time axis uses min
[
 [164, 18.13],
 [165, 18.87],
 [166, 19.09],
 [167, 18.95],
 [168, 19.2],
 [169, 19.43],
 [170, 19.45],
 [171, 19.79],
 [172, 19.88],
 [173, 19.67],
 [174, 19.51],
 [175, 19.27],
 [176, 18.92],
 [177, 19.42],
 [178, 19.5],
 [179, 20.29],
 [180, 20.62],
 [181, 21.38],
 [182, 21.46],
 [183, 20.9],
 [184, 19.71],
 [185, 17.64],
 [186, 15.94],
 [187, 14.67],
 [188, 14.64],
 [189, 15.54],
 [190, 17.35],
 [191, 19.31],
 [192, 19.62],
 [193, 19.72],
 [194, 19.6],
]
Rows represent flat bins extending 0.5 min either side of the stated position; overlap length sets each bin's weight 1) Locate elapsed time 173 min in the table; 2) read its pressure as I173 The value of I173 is 19.67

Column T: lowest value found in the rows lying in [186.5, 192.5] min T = 14.64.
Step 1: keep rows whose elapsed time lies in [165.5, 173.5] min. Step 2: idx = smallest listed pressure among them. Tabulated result 18.95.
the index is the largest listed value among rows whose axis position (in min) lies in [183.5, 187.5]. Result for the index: 19.71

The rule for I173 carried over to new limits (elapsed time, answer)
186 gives 15.94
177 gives 19.42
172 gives 19.88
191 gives 19.31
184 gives 19.71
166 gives 19.09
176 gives 18.92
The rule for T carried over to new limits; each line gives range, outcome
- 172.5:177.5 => 18.92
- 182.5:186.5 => 15.94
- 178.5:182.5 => 20.29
